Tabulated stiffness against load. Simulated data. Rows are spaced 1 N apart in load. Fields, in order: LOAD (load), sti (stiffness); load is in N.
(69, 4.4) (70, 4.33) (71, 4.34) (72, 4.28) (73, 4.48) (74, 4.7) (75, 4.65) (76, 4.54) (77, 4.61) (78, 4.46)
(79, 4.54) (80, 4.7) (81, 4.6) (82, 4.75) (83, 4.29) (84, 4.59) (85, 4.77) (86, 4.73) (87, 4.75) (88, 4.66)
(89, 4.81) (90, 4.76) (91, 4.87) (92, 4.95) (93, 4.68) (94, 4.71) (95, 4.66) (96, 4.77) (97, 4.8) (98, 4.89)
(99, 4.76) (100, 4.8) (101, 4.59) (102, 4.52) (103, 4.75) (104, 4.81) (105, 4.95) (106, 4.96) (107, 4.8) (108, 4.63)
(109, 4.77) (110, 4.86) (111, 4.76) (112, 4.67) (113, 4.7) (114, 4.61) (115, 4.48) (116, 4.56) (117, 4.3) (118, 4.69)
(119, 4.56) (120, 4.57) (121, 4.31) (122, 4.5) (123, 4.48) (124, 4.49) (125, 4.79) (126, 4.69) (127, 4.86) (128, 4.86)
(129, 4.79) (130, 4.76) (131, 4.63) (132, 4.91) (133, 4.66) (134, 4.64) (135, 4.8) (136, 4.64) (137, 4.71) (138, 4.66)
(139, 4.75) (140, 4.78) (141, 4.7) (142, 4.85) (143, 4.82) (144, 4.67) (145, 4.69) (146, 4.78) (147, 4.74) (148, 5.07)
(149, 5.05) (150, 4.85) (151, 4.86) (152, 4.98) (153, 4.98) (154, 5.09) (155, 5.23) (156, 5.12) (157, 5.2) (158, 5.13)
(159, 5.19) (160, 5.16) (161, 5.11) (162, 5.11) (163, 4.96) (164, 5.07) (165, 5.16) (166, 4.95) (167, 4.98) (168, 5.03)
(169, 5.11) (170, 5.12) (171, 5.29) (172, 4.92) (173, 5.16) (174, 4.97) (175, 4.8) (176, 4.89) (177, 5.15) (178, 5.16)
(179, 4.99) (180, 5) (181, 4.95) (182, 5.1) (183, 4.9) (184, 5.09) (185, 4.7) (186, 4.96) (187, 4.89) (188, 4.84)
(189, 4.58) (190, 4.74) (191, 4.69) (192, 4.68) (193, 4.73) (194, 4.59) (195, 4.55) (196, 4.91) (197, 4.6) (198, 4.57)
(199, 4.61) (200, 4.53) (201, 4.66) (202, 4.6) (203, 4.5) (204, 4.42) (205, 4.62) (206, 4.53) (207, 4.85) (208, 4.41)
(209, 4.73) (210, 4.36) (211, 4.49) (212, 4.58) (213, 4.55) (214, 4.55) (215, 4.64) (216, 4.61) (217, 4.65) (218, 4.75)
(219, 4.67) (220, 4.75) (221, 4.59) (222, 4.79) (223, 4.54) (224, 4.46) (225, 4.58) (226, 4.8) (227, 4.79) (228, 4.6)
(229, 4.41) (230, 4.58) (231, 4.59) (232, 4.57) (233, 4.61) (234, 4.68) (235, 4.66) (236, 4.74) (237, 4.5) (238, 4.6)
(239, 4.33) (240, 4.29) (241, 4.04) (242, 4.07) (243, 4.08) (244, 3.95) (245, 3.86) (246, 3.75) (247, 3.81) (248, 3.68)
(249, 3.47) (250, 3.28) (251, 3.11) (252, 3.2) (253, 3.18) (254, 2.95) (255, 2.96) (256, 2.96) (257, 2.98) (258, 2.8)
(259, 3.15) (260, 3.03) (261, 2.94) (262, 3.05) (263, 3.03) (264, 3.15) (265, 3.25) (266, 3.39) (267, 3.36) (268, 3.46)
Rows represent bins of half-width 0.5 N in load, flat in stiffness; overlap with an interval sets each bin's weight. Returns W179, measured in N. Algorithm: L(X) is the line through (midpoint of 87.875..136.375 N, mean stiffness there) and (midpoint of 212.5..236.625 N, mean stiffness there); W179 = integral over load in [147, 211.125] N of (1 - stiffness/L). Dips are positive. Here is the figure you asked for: -3.0 N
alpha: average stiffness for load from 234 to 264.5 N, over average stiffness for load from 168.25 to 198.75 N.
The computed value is 0.74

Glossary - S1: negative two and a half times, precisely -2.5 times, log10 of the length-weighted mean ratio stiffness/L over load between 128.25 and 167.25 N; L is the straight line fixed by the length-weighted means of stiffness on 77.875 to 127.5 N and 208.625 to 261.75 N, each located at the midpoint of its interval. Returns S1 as -0.10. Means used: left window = 4.68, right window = 4.11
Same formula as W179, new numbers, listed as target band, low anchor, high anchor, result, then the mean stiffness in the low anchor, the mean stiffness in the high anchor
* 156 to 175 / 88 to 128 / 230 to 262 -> -3.40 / 4.7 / 3.77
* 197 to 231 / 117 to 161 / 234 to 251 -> -2.68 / 4.8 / 4.06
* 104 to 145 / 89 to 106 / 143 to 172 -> 1.61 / 4.77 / 5.02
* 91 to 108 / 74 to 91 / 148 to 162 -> -0.10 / 4.65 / 5.07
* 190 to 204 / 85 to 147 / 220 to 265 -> -1.42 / 4.71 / 3.92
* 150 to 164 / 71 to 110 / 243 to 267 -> -3.26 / 4.69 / 3.28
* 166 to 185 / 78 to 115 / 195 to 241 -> -1.59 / 4.72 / 4.59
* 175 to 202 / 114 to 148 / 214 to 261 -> -2.79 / 4.68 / 4.08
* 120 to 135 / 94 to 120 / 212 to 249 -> -0.04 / 4.7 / 4.44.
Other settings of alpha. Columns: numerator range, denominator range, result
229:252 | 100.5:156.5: 0.87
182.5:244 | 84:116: 0.97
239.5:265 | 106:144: 0.72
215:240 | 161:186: 0.92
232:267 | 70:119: 0.78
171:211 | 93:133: 1.02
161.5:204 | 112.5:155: 1.03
